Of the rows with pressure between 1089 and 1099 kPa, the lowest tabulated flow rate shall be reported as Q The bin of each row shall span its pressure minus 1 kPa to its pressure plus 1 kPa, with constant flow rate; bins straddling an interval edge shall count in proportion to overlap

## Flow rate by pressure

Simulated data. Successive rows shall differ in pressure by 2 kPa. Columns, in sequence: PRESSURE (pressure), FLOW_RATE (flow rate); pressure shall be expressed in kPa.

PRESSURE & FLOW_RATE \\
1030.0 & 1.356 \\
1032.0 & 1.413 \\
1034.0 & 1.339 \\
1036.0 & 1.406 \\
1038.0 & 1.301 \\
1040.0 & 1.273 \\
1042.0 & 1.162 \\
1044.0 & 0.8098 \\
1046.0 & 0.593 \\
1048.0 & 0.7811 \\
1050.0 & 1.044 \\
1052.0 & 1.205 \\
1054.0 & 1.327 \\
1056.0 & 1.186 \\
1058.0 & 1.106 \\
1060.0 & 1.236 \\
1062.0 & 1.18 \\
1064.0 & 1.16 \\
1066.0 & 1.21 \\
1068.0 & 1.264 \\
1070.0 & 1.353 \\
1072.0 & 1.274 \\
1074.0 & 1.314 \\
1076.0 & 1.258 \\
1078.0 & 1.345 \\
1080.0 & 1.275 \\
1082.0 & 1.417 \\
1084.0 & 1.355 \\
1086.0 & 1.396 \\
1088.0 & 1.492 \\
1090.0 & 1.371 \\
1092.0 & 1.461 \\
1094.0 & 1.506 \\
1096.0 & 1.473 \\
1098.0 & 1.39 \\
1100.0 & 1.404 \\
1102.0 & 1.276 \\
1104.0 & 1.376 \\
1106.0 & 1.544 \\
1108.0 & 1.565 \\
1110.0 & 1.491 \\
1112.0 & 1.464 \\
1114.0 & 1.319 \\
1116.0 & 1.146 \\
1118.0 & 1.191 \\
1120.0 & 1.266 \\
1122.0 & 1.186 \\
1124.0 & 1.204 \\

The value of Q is 1.371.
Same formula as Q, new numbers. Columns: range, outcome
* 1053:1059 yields 1.106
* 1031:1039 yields 1.301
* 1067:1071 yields 1.264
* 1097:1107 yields 1.276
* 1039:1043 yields 1.162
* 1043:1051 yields 0.593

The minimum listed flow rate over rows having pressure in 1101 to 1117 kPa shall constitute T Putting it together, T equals 1.146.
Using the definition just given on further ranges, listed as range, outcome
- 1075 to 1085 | 1.258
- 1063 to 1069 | 1.16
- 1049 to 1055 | 1.044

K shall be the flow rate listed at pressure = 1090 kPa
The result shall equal 1.371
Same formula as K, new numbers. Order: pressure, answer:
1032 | 1.413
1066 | 1.21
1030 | 1.356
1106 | 1.544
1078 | 1.345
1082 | 1.417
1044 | 0.8098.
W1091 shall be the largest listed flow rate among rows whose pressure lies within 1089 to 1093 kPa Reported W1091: 1.461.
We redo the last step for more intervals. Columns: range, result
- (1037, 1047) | 1.301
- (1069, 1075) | 1.353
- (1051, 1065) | 1.327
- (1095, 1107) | 1.544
